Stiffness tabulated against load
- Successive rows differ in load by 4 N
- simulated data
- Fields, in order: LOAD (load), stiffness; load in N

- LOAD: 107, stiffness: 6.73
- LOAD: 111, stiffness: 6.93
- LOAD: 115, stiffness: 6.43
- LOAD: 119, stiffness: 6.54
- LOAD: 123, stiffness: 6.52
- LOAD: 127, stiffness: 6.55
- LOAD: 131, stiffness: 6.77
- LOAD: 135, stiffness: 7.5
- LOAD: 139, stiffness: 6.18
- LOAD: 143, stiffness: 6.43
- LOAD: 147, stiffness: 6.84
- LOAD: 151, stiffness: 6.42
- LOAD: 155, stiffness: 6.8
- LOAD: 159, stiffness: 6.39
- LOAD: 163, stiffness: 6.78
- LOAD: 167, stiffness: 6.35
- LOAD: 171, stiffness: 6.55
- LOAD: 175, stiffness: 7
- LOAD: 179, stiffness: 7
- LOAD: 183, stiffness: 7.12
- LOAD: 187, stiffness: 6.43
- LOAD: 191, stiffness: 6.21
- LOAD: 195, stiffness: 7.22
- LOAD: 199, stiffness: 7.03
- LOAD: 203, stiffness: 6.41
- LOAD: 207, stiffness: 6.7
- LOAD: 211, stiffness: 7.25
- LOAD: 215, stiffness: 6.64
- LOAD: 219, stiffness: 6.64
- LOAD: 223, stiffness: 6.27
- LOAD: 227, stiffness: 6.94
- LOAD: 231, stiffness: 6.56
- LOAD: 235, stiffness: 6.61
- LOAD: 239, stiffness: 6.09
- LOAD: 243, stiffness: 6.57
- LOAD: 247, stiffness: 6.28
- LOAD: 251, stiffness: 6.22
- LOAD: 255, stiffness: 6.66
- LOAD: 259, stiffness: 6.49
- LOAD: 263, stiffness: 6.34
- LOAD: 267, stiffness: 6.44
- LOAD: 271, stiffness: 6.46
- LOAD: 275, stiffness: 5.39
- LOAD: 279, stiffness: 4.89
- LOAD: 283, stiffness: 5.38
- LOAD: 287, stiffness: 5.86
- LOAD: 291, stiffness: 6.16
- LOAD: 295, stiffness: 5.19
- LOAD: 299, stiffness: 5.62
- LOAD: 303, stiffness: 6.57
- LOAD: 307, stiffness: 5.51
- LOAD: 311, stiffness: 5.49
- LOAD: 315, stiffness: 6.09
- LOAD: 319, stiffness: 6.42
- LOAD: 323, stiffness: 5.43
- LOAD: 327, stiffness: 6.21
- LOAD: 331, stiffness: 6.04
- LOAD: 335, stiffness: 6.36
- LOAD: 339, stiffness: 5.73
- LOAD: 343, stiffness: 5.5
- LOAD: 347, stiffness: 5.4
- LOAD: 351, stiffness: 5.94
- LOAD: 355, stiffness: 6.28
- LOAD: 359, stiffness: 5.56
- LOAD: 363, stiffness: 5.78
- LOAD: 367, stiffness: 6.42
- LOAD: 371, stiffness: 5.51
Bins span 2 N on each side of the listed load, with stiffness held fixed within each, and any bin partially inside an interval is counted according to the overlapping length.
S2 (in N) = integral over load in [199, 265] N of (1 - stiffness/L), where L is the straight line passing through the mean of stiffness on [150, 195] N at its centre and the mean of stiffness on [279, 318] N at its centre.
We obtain -3.47 N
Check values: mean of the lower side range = 6.67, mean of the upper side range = 5.74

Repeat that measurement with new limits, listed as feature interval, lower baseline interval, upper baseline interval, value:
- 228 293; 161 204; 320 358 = 1.6 N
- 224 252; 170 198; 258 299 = -1.0 N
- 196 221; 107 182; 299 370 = -1.5 N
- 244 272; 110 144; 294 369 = -1.2 N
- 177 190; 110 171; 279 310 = -0.9 N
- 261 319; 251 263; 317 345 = 3.8 N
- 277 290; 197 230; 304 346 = 1.6 N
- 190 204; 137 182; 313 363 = -0.7 N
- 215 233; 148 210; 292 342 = -0.5 N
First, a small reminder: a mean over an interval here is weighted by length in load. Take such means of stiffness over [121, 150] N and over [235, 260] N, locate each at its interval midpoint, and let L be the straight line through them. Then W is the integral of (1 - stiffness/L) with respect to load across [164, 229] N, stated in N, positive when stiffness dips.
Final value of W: -2.1 N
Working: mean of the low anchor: 6.68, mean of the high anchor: 6.4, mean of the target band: 6.74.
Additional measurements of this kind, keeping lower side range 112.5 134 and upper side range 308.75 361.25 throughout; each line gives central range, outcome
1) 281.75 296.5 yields 0.88 N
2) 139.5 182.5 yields -1.15 N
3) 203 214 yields -0.91 N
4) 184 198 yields -0.67 N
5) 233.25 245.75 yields -0.40 N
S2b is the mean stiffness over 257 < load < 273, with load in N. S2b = 6.43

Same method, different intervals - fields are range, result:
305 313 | 5.5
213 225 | 6.52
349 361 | 5.93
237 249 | 6.31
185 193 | 6.32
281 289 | 5.62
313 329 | 6.04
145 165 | 6.65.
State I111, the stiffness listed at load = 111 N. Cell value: 6.93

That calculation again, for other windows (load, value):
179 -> 7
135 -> 7.5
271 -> 6.46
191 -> 6.21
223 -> 6.27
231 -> 6.56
